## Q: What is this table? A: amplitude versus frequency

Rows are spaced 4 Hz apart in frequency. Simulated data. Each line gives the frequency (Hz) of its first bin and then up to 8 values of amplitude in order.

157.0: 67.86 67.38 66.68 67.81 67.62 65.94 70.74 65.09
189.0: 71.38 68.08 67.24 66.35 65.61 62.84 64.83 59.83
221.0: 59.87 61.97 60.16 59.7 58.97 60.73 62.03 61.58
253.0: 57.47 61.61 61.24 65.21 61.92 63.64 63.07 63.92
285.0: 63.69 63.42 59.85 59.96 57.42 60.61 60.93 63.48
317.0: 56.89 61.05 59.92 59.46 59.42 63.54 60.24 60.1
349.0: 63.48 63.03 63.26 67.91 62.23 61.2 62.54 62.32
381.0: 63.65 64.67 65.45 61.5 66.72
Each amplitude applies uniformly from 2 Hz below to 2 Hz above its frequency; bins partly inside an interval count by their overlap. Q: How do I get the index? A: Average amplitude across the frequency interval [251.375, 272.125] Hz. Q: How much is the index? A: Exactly 61.7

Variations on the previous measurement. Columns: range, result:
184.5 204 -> 67.7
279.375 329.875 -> 60.8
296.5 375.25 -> 61.4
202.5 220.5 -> 63.1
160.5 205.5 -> 67.6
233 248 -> 60.5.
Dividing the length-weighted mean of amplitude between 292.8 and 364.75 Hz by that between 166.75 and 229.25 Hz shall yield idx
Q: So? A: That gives 0.93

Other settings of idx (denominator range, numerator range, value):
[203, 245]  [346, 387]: 1.03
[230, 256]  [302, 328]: 1.00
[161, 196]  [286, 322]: 0.89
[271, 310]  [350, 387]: 1.03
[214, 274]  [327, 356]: 1.01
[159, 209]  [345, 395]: 0.94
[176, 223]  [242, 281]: 0.95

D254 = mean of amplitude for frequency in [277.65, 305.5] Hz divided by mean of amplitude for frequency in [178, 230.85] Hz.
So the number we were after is 0.95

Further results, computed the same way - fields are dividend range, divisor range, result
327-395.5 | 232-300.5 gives 1.02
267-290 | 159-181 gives 0.94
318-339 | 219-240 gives 1.01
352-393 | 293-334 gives 1.06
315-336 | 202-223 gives 0.95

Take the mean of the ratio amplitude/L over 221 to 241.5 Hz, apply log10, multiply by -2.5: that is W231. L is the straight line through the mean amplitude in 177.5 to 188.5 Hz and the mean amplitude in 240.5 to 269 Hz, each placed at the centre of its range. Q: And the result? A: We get 0.06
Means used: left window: 68.1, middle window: 60.2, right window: 61.5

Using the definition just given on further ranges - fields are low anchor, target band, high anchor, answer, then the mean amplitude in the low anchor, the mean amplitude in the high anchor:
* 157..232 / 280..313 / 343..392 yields 0.05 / 65.5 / 63.3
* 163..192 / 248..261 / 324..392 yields 0.09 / 67.9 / 62.5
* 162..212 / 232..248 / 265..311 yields 0.07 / 67.1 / 61.8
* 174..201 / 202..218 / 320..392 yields 0.06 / 67.9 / 62.4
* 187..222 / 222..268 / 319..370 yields 0.06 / 65.3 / 61.9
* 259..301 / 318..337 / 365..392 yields 0.05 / 62.3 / 63.2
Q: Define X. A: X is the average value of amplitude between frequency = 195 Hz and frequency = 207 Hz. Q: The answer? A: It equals 66.4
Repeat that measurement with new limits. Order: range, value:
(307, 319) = 60.4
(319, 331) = 60.1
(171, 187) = 67.3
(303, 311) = 60.8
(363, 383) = 62.4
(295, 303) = 58.7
